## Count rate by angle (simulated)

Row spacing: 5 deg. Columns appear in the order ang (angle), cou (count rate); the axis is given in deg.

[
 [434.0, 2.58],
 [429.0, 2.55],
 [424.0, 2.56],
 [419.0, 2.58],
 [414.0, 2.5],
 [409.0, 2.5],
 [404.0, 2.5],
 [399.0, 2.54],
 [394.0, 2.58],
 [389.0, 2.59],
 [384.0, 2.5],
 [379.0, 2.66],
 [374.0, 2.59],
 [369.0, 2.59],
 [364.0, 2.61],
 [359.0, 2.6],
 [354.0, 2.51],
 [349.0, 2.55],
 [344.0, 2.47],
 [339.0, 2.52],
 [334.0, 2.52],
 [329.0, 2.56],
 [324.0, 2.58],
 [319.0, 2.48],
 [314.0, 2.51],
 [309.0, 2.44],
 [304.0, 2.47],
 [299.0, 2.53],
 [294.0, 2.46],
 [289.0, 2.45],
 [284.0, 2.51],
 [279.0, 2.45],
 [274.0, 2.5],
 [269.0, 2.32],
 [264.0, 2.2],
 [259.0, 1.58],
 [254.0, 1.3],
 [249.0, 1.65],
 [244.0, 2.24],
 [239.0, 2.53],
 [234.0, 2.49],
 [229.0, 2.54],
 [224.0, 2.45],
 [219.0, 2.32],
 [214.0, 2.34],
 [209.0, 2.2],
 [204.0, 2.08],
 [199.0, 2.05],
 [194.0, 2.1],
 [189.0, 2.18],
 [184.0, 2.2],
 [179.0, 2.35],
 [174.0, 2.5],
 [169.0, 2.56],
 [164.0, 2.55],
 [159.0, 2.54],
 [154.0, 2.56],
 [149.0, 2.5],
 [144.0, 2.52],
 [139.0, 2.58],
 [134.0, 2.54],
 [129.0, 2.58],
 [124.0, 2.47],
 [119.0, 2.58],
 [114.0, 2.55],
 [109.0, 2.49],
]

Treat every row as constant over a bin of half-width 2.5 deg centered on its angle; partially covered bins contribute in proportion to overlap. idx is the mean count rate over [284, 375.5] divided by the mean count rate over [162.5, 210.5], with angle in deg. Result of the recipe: 1.1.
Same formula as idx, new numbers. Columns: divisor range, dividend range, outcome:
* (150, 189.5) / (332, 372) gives 1.04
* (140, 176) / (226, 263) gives 0.81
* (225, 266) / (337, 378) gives 1.23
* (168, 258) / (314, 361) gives 1.14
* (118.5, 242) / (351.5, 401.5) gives 1.07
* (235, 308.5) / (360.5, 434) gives 1.14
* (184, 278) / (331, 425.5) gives 1.17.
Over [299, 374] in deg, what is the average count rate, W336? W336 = 2.53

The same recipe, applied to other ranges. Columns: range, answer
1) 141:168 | 2.54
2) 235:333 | 2.31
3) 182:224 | 2.2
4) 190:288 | 2.21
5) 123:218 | 2.39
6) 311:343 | 2.52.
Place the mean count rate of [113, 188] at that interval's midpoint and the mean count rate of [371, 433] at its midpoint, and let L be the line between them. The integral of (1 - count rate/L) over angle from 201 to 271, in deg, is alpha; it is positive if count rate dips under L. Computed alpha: 10.0 deg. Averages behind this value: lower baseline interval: 2.5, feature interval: 2.16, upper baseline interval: 2.56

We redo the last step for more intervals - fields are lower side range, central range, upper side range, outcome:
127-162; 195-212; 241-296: 1.7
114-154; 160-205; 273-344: 4.1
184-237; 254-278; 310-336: 3.2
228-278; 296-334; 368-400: -2.7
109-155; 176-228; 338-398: 6.3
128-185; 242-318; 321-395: 8.8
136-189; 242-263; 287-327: 6.5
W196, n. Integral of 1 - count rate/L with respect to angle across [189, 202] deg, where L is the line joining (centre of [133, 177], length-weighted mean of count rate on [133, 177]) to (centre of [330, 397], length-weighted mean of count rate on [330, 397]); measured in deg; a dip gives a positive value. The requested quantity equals 2.28 deg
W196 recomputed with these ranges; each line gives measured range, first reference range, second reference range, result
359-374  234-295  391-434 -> -1.0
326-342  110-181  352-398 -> 0.2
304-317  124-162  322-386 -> 0.4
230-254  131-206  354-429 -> 2.9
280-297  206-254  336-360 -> -0.6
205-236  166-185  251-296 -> -0.8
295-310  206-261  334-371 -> -0.6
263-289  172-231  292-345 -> 0.1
